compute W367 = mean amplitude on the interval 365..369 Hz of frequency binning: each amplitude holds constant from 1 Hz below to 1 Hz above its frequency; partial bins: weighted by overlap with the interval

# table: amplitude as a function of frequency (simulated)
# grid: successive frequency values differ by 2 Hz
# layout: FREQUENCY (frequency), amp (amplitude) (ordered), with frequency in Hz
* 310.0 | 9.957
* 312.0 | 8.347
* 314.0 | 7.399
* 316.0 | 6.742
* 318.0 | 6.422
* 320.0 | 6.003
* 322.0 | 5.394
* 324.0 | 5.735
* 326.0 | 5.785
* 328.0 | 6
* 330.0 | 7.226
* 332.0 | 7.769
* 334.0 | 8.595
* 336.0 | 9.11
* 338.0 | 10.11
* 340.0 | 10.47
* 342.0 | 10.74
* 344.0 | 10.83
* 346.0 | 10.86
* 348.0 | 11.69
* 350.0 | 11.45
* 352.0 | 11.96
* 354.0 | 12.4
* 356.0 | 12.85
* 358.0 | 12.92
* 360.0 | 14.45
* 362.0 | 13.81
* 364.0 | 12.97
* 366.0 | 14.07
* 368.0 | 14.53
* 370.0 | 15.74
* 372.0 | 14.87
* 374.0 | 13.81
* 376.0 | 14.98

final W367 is 14.3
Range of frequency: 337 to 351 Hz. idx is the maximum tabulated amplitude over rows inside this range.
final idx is 11.69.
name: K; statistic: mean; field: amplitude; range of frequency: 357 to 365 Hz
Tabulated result 13.5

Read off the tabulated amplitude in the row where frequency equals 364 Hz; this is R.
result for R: 12.97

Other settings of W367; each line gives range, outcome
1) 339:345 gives 10.7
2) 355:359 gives 12.9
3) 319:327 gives 5.73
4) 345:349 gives 11.3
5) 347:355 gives 11.9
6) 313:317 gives 7.07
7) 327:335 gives 7.4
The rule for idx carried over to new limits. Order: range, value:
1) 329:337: 9.11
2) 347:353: 11.96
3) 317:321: 6.422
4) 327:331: 7.226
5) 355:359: 12.92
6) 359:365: 14.45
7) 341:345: 10.83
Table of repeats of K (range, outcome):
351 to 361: 12.9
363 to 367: 13.5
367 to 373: 15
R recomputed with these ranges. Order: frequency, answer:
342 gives 10.74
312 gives 8.347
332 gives 7.769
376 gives 14.98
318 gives 6.422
